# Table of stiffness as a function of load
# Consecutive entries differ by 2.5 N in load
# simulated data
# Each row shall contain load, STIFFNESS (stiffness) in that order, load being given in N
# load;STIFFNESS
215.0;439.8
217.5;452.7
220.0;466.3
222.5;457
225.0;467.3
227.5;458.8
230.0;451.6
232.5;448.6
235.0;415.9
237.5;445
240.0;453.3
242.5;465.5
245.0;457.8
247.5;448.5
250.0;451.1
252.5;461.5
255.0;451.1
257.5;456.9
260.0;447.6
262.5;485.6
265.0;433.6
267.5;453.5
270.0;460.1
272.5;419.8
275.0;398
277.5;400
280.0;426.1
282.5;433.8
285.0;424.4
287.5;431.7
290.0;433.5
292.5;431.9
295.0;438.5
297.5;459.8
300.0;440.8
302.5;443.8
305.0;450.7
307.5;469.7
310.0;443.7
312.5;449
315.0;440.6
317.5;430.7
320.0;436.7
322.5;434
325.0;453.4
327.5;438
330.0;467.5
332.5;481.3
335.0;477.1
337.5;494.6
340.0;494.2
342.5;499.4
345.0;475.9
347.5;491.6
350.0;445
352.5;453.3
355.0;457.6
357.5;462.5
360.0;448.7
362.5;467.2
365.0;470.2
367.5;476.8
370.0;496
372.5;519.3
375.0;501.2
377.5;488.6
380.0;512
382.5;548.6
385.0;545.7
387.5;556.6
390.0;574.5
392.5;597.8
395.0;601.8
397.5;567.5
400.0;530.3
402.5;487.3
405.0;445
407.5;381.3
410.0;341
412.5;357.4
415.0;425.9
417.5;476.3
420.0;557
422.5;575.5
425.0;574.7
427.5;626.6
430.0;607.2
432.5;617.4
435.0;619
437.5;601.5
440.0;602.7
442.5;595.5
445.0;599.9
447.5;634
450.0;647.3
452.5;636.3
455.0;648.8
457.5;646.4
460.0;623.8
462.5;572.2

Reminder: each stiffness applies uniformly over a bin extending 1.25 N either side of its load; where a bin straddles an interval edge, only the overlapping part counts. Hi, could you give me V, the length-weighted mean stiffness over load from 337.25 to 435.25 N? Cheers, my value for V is 506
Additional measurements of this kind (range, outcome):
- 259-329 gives 440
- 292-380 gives 465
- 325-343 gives 476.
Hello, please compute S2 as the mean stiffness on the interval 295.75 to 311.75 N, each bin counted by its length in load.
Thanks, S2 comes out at 451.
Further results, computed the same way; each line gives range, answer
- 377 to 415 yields 500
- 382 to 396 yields 571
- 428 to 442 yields 610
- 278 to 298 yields 433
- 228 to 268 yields 452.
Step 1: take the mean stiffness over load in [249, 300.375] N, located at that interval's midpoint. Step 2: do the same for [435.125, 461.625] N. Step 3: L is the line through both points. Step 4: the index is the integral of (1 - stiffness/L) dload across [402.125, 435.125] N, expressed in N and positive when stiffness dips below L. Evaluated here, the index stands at 5.0 N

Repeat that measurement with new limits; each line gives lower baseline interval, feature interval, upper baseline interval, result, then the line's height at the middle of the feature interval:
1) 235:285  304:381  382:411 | 2.93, 487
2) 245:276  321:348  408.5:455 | 1.36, 497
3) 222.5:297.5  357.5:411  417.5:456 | 5.20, 557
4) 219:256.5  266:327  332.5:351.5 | 4.14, 469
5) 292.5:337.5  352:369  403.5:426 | -0.33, 454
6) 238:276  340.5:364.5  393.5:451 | 1.68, 503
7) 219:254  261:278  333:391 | 0.96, 464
